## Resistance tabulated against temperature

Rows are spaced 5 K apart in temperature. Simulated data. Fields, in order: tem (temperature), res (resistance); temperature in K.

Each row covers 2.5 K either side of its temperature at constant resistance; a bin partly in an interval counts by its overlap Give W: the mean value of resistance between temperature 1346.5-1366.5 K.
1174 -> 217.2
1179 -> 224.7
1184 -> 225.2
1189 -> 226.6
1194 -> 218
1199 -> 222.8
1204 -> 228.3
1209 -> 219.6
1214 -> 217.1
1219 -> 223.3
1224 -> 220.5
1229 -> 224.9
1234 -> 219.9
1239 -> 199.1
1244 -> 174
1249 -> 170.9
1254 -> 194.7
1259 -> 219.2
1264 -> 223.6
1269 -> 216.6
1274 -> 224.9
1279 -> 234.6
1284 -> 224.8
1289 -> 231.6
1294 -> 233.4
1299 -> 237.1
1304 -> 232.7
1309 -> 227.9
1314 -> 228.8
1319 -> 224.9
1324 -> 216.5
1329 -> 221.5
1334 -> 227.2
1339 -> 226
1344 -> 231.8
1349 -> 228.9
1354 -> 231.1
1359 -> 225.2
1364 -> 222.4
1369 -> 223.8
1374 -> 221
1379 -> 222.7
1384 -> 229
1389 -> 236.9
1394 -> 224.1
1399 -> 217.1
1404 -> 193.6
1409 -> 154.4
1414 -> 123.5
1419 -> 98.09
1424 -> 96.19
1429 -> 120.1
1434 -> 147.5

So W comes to 227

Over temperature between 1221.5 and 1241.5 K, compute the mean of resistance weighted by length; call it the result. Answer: 216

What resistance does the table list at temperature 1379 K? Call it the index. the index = 222.7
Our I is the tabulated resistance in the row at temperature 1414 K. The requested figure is 123.5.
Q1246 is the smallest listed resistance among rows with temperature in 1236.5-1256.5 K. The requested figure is 170.9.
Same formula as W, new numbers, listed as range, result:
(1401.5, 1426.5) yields 133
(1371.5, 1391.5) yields 227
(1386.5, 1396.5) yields 230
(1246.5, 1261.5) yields 195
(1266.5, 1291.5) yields 226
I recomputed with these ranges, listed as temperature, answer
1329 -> 221.5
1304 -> 232.7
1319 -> 224.9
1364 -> 222.4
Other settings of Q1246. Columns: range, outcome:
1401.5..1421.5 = 98.09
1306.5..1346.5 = 216.5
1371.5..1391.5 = 221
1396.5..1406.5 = 193.6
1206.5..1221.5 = 217.1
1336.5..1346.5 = 226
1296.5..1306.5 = 232.7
